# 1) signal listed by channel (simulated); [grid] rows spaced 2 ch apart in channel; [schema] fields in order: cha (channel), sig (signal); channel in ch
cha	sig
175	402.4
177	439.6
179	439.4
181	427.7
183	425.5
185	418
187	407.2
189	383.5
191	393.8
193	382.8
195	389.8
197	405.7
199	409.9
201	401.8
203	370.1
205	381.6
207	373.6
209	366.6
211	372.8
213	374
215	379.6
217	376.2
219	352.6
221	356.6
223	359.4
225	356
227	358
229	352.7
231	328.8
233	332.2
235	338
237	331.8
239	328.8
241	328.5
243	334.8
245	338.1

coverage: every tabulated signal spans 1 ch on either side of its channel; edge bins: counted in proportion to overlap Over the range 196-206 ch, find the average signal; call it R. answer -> 394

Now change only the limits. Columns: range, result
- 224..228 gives 357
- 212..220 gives 371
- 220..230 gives 357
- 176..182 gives 436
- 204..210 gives 374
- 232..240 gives 333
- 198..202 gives 406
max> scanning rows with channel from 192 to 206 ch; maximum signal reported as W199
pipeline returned 409.9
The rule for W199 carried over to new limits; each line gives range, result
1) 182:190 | 425.5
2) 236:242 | 331.8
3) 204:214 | 381.6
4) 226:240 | 358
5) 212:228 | 379.6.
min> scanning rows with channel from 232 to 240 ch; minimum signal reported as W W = 328.8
